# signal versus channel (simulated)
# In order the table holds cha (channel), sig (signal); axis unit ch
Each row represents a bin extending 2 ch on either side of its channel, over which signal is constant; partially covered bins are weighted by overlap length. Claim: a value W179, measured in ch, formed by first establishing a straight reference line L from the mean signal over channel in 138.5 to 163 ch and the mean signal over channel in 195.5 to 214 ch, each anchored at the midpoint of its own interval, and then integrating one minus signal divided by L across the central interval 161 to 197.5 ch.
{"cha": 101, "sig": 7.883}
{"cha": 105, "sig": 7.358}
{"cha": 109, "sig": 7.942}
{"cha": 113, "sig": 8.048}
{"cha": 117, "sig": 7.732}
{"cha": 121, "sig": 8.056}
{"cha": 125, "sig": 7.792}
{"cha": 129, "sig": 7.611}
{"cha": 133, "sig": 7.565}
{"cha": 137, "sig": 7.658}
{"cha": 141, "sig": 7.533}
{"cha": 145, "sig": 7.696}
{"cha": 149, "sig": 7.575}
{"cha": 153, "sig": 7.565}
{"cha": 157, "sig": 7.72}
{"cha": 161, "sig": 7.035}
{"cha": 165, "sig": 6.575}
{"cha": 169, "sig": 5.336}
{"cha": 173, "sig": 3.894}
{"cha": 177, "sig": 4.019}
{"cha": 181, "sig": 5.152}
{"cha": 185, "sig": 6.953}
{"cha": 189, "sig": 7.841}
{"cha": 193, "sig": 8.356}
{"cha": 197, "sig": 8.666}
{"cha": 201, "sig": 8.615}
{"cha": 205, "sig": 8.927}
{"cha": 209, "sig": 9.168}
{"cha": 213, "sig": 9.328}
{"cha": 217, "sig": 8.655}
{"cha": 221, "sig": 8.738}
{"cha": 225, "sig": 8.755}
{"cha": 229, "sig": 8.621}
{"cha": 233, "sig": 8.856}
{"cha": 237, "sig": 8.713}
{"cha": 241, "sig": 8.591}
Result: 9.0 ch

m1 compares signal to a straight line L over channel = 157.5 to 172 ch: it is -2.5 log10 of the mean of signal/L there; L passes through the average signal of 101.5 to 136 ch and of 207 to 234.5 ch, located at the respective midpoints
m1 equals 0.29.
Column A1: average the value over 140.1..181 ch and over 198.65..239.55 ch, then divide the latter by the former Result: 1.38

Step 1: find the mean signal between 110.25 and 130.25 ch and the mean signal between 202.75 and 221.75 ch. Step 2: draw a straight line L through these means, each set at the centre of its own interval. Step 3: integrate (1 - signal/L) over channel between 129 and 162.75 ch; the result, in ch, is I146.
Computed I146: 2.54 ch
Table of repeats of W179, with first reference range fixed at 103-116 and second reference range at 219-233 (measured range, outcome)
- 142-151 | 0.5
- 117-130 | 0.1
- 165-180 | 6.4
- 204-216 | -0.7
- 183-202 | 0.9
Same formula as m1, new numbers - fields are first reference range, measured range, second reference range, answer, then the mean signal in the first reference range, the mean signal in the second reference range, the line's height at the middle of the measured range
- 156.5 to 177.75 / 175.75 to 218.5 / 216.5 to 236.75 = -0.08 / 5.73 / 8.73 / 7.24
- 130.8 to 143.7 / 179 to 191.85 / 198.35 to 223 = 0.24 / 7.59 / 8.9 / 8.45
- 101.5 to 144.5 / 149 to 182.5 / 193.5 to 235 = 0.34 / 7.73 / 8.82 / 8.24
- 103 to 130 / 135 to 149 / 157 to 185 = -0.13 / 7.8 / 5.62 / 6.78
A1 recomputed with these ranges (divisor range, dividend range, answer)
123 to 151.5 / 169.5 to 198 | 0.82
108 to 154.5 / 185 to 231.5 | 1.12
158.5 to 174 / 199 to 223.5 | 1.51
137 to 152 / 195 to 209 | 1.16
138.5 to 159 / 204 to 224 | 1.18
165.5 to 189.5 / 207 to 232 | 1.63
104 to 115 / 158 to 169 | 0.85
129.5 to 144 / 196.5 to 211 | 1.17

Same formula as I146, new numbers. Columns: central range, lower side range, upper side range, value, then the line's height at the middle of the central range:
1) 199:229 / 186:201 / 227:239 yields -1.3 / 8.5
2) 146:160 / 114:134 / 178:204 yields 0.1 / 7.66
